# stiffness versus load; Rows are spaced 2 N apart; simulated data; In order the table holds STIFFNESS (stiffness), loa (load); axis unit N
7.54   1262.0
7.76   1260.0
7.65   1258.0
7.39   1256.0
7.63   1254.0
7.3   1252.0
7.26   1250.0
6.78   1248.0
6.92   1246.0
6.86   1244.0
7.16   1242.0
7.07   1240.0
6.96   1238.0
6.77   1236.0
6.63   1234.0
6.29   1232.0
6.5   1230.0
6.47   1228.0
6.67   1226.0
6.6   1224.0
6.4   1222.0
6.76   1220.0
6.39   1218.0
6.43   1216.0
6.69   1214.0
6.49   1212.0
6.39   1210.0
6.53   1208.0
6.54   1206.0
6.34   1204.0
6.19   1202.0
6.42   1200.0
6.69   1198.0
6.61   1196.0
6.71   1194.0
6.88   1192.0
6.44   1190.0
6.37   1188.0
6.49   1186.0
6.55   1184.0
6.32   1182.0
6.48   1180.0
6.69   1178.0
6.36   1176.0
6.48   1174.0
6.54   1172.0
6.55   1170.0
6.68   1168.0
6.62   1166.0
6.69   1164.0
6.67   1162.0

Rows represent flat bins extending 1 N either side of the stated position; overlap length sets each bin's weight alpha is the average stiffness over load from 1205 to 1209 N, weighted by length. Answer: 6.54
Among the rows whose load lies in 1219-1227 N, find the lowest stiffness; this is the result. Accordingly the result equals 6.4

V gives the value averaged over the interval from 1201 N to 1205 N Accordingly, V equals 6.27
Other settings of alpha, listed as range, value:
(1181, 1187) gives 6.45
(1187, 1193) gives 6.56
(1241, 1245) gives 7.01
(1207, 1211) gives 6.46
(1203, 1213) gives 6.46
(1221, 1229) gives 6.54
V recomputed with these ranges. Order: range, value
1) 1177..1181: 6.59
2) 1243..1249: 6.85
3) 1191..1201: 6.66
